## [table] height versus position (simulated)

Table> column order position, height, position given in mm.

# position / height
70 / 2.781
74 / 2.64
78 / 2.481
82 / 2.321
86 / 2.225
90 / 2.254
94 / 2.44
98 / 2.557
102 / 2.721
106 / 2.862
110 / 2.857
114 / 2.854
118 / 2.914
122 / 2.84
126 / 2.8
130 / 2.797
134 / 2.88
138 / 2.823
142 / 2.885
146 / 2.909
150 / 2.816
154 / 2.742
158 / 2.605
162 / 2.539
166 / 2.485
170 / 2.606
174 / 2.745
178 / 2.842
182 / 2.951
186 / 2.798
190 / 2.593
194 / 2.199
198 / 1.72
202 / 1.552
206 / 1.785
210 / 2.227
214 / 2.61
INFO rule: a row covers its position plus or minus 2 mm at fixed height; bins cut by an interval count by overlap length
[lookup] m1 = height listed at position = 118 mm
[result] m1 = 2.914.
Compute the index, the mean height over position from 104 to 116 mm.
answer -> 2.86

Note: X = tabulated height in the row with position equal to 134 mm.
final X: 2.88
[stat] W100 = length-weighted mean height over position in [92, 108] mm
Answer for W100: 2.65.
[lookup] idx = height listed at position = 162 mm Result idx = 2.539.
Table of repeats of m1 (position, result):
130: 2.797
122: 2.84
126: 2.8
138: 2.823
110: 2.857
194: 2.199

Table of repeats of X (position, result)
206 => 1.785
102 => 2.721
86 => 2.225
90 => 2.254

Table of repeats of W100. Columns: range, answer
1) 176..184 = 2.9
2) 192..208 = 1.81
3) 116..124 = 2.88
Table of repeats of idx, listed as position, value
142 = 2.885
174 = 2.745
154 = 2.742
